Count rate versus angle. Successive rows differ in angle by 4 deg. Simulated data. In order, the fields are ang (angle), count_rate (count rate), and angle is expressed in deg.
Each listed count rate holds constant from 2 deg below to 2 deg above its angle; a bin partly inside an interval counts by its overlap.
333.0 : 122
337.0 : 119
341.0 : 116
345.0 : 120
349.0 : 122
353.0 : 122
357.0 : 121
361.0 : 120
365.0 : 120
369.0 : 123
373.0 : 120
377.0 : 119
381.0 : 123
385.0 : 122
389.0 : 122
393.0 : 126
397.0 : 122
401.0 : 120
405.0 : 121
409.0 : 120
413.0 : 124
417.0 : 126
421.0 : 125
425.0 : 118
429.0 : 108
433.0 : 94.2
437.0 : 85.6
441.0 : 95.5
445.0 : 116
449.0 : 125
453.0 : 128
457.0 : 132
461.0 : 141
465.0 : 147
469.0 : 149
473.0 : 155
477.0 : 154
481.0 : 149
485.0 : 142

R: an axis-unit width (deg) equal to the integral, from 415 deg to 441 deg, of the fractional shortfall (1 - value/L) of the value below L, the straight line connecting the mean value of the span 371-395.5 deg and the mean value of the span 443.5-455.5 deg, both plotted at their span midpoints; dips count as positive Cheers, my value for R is 3.1 deg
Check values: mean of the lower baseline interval 122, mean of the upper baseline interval 124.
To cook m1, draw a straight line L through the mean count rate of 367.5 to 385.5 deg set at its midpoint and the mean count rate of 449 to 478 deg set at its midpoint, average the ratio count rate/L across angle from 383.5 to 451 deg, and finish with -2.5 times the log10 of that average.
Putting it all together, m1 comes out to 0.130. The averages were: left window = 121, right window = 142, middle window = 116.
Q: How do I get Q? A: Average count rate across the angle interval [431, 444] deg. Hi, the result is 93.6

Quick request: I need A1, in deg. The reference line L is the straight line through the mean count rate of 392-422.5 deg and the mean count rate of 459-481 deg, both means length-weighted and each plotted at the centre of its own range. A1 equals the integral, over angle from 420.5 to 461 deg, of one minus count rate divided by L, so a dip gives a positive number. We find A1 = 6.9 deg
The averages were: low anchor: 123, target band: 114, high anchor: 149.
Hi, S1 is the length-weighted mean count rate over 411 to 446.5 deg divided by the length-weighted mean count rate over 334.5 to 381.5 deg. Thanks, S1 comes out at 0.92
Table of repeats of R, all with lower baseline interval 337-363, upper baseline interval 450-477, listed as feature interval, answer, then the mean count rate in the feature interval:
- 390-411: 1.3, 122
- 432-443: 3.7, 91.5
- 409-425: 1.2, 124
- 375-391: 0.6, 122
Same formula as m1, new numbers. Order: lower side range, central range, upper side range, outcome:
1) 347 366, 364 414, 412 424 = 0.011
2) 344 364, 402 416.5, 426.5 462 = -0.053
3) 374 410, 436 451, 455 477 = 0.282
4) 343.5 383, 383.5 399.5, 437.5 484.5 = 0.017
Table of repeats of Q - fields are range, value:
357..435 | 120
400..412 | 121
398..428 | 122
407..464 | 118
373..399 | 122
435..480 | 130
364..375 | 121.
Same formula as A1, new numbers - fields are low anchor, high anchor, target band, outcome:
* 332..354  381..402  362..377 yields 0.1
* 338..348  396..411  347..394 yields -0.8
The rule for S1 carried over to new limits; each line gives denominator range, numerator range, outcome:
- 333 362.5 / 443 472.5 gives 1.12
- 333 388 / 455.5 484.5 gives 1.22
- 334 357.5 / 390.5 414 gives 1.02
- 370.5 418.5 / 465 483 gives 1.24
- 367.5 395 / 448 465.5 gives 1.10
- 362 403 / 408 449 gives 0.92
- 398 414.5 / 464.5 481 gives 1.25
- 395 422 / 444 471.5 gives 1.10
